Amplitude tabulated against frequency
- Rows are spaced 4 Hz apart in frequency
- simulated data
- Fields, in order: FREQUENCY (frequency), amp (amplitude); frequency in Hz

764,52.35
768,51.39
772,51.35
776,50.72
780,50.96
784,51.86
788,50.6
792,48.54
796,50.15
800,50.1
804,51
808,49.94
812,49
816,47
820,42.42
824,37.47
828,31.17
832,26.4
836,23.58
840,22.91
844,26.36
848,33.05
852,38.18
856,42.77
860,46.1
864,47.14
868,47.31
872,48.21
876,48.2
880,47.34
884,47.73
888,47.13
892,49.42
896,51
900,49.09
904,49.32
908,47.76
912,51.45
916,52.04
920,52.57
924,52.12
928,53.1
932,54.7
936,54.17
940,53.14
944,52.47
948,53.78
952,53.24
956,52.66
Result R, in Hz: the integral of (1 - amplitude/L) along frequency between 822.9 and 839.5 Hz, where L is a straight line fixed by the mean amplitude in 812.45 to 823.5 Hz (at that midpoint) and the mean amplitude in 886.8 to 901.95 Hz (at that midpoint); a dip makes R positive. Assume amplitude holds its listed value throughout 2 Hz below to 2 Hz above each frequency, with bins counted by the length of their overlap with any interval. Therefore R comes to 6.1 Hz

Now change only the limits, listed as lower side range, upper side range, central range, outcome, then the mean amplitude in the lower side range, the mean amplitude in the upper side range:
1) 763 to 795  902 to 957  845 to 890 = 6.37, 50.9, 52.3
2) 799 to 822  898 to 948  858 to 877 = 1.03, 48.2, 51.9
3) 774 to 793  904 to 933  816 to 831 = 3.92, 50.6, 51.7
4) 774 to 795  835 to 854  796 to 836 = -2.42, 50.5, 29.1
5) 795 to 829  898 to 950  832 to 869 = 9.58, 45.6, 52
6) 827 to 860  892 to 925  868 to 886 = -2.88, 31.5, 50.5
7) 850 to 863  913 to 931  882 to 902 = -0.35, 42.7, 52.5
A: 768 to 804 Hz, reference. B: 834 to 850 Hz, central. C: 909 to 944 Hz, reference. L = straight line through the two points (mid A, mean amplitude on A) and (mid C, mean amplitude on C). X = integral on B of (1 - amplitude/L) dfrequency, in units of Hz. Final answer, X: 7.77 Hz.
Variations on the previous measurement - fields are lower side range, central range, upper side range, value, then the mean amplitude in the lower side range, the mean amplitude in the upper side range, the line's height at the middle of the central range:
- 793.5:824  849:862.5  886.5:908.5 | 1.8 Hz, 47.8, 49.1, 48.5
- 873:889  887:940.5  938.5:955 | -0.9 Hz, 47.7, 53.1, 50.4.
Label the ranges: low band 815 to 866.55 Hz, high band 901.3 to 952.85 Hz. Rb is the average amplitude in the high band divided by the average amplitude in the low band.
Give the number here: 1.5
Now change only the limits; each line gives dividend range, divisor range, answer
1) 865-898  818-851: 1.57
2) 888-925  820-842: 1.70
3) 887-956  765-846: 1.19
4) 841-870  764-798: 0.78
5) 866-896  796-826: 1.03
